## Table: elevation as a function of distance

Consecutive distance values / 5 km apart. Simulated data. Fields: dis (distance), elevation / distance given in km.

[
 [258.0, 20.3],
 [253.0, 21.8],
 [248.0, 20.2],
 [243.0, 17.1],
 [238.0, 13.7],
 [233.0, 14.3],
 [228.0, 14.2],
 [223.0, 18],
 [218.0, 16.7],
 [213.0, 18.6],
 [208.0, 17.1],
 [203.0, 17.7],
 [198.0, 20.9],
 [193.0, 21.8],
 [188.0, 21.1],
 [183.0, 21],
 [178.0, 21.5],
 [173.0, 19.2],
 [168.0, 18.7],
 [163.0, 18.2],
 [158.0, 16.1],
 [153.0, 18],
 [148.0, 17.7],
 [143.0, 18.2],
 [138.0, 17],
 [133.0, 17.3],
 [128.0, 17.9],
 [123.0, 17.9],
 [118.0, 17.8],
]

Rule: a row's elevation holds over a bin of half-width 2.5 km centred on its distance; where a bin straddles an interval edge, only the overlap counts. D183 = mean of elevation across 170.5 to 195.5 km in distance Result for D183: 20.9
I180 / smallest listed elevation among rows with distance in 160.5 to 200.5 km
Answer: 18.2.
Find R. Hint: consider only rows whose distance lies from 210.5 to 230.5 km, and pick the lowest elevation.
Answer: 14.2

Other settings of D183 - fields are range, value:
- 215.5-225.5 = 17.4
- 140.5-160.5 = 17.5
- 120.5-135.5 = 17.7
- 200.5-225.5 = 17.6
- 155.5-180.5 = 18.7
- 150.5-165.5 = 17.4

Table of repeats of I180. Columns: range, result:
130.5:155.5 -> 17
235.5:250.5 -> 13.7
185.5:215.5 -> 17.1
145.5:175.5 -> 16.1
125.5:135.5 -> 17.3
